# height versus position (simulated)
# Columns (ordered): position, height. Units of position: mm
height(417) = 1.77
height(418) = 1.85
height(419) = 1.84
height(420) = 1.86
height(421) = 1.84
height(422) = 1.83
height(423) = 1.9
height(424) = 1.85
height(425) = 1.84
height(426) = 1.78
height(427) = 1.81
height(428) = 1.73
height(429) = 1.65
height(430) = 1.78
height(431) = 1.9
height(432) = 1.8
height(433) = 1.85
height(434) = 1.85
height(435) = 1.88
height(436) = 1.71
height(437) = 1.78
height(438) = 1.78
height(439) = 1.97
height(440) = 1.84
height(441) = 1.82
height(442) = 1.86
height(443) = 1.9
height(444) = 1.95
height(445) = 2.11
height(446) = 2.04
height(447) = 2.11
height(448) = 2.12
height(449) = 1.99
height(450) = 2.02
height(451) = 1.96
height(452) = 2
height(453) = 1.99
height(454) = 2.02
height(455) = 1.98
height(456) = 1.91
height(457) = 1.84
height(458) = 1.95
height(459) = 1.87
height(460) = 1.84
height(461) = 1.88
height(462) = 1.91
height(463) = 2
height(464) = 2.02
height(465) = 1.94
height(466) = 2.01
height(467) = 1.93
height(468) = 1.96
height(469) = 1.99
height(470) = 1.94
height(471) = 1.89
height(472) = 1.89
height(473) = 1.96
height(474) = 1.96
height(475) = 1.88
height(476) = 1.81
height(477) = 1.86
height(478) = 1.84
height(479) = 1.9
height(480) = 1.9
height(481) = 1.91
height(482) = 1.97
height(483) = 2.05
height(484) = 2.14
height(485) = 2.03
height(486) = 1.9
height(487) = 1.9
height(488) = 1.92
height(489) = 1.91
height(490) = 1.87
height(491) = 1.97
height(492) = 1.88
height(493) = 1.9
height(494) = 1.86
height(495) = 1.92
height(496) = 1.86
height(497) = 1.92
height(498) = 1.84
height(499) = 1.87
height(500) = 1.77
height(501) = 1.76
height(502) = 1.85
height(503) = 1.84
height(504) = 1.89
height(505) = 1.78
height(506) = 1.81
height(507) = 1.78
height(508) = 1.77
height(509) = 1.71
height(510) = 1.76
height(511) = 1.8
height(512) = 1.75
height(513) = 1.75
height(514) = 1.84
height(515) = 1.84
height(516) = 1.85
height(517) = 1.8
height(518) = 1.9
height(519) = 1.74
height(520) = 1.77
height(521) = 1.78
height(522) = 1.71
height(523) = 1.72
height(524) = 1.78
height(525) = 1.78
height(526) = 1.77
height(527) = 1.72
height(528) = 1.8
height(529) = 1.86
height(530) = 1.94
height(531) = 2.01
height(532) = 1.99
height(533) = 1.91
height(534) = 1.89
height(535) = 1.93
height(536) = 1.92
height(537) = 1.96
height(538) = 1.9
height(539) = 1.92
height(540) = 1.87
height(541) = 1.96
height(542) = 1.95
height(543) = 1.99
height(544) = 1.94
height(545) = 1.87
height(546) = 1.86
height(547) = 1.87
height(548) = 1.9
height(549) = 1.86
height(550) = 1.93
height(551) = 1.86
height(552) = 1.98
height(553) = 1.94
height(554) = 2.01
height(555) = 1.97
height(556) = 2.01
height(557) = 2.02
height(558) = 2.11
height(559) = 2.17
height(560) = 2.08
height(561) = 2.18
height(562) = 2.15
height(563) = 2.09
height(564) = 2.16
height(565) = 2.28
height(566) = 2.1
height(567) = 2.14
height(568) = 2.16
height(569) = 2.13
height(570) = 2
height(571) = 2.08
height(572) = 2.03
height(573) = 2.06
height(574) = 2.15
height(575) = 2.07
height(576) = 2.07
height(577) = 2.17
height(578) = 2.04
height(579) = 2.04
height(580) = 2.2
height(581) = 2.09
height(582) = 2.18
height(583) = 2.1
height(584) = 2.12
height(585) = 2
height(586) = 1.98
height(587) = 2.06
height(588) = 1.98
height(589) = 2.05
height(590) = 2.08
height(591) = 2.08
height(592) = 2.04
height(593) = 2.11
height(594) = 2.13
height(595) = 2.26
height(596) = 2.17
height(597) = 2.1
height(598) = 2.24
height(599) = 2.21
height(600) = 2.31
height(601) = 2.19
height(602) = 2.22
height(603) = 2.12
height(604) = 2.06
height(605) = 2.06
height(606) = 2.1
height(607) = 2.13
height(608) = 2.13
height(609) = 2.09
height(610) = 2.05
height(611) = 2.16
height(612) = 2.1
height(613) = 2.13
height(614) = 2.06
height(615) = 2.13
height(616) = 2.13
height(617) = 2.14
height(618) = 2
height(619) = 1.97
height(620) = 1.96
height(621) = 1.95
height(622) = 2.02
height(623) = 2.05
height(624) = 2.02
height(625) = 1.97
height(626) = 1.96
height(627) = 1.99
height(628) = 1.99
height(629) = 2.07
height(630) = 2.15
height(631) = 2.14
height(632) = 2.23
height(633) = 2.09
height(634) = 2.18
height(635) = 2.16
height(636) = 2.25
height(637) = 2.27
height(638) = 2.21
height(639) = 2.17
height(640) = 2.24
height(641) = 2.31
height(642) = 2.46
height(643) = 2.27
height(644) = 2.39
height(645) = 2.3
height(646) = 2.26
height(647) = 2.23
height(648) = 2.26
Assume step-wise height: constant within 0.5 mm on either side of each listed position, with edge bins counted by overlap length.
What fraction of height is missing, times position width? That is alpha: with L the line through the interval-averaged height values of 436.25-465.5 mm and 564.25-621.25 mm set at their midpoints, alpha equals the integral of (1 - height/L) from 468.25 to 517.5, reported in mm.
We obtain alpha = 2.88 mm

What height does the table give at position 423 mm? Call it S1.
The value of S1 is 1.9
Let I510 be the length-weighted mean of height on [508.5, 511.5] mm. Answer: 1.76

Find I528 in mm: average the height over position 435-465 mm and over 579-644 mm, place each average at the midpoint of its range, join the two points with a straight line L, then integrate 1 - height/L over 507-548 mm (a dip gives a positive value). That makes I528 3.6 mm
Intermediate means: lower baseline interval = 1.94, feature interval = 1.85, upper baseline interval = 2.12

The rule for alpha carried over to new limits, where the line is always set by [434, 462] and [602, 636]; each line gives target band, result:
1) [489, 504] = 0.8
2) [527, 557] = 1.3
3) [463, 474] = 0.0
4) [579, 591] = -0.1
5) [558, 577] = -0.8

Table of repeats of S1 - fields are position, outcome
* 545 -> 1.87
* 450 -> 2.02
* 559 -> 2.17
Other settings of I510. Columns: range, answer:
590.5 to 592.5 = 2.06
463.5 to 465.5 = 1.98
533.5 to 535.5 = 1.91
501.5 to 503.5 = 1.85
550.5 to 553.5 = 1.93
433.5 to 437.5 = 1.8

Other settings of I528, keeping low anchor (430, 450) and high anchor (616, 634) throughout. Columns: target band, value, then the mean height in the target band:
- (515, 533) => 1.4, 1.82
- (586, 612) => -1.2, 2.12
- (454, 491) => 0.0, 1.93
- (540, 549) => 0.3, 1.91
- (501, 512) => 0.9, 1.8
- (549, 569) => -0.7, 2.07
